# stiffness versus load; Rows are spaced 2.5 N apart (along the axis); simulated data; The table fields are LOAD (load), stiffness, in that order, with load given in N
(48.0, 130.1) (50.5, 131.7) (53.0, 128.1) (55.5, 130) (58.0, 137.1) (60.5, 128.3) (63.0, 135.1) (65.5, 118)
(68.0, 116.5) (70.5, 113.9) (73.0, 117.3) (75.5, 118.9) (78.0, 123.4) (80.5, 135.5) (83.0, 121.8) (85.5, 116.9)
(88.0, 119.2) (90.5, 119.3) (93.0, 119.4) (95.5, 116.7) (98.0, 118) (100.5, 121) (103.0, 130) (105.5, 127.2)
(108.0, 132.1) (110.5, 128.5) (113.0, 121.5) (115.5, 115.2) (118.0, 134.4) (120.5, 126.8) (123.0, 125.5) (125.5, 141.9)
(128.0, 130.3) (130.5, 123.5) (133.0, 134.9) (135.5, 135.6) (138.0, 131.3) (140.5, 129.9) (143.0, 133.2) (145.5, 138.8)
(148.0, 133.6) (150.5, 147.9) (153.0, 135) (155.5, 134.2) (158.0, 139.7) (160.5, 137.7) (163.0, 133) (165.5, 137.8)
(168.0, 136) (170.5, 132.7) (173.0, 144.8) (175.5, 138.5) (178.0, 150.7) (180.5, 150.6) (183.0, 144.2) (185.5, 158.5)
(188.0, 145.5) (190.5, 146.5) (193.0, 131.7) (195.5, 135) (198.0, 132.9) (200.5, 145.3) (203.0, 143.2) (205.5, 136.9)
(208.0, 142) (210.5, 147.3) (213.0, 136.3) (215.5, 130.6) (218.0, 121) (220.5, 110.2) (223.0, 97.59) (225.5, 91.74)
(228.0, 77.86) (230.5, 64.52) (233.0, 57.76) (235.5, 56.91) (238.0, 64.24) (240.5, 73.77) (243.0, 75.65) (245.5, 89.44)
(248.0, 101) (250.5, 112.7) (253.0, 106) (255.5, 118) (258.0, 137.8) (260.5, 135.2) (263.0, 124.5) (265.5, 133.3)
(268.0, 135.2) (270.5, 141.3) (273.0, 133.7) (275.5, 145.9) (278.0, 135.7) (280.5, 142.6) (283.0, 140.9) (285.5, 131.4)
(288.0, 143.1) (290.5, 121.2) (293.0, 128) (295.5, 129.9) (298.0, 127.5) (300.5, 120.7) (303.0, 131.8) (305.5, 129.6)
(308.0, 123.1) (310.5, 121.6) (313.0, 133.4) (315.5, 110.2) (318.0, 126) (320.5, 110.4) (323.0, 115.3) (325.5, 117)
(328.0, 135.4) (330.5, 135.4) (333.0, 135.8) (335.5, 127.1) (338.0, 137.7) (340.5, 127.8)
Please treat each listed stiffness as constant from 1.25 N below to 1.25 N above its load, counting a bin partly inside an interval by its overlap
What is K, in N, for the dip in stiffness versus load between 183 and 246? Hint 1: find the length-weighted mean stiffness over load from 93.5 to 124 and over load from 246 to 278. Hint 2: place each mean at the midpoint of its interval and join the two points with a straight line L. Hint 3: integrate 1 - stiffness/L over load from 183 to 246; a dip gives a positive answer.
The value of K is 6.24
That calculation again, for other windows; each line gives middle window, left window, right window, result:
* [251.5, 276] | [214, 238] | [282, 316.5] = -4.8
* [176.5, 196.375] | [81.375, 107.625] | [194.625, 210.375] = -1.2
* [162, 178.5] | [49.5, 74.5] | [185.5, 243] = -3.1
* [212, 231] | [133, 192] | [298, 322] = 4.0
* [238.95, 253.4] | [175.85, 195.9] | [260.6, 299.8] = 4.9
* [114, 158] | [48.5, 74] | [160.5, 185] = 1.2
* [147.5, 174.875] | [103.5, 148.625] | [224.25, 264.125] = -4.3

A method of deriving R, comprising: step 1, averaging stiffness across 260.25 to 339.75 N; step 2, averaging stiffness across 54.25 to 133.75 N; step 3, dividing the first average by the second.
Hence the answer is 1.04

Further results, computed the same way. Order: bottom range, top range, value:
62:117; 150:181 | 1.14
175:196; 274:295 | 0.94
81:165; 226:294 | 0.87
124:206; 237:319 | 0.88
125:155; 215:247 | 0.63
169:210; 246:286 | 0.90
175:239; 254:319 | 1.08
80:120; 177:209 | 1.16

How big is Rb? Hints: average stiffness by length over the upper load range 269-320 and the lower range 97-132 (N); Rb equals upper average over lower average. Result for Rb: 1.0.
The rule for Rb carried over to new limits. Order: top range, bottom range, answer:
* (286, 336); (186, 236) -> 1.06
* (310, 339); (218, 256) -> 1.44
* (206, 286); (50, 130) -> 0.90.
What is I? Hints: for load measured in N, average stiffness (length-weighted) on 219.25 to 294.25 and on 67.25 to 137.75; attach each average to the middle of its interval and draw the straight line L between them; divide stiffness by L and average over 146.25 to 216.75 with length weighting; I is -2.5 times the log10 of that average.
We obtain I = -0.19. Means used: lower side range 125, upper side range 111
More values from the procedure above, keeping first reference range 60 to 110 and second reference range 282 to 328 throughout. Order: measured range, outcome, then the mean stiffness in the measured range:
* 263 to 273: -0.08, 135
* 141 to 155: -0.11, 137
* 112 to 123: -0.02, 125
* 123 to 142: -0.08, 132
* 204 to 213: -0.14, 141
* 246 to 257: 0.15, 109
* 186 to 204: -0.14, 141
